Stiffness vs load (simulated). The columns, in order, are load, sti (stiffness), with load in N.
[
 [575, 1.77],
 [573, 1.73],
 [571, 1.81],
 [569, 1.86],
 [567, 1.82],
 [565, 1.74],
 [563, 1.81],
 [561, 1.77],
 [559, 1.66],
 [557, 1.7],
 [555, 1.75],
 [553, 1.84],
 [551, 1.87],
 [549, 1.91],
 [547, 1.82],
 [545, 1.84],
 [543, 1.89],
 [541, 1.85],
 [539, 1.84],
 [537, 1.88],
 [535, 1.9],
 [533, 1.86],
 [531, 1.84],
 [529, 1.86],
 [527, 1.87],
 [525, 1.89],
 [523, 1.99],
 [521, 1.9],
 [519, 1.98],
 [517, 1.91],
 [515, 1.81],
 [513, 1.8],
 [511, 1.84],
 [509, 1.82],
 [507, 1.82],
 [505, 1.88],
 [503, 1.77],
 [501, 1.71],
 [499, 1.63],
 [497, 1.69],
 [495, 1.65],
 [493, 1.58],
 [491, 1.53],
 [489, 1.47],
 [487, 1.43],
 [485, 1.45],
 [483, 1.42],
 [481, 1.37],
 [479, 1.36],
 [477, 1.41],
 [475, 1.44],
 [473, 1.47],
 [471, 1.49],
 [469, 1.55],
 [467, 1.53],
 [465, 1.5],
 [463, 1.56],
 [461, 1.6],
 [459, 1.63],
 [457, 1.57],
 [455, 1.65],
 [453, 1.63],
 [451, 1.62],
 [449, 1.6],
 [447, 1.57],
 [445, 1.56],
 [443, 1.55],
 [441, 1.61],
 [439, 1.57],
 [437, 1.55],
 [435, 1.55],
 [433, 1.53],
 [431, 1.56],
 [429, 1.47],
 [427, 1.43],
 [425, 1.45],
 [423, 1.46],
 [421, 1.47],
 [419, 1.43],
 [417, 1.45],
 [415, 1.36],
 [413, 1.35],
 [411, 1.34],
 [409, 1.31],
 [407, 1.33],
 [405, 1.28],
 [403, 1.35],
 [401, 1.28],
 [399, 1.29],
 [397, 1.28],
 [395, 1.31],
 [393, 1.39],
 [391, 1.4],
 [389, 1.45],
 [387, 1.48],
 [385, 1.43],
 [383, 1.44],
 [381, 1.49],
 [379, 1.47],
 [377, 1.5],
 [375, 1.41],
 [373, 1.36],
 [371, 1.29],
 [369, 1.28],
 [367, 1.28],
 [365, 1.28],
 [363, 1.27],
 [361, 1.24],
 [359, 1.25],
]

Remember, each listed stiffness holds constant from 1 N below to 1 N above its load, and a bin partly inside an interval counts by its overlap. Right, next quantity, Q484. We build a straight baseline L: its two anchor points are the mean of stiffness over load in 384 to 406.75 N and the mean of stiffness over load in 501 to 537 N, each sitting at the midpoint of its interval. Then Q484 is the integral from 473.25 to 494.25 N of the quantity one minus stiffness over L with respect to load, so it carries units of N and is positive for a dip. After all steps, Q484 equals 3.3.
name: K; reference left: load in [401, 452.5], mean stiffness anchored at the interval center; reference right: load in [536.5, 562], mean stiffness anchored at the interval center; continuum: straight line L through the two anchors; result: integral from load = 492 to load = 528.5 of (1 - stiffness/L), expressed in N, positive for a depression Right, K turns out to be -2.2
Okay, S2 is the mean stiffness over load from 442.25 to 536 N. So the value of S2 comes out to 1.66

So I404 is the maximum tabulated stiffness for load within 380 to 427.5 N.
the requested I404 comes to 1.49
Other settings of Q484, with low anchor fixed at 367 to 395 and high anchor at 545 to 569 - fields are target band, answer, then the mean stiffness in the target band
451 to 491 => 2.45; 1.51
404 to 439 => 1.45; 1.43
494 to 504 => -0.14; 1.69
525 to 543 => -1.25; 1.87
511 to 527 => -1.69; 1.89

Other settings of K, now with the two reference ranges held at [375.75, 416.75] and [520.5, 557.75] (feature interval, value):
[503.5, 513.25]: -0.4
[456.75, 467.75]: 0.2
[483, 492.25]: 1.2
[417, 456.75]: -0.6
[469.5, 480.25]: 1.3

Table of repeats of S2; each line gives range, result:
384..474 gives 1.47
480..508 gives 1.6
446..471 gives 1.58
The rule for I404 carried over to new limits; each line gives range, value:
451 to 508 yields 1.88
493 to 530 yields 1.99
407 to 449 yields 1.61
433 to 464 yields 1.65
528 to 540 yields 1.9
